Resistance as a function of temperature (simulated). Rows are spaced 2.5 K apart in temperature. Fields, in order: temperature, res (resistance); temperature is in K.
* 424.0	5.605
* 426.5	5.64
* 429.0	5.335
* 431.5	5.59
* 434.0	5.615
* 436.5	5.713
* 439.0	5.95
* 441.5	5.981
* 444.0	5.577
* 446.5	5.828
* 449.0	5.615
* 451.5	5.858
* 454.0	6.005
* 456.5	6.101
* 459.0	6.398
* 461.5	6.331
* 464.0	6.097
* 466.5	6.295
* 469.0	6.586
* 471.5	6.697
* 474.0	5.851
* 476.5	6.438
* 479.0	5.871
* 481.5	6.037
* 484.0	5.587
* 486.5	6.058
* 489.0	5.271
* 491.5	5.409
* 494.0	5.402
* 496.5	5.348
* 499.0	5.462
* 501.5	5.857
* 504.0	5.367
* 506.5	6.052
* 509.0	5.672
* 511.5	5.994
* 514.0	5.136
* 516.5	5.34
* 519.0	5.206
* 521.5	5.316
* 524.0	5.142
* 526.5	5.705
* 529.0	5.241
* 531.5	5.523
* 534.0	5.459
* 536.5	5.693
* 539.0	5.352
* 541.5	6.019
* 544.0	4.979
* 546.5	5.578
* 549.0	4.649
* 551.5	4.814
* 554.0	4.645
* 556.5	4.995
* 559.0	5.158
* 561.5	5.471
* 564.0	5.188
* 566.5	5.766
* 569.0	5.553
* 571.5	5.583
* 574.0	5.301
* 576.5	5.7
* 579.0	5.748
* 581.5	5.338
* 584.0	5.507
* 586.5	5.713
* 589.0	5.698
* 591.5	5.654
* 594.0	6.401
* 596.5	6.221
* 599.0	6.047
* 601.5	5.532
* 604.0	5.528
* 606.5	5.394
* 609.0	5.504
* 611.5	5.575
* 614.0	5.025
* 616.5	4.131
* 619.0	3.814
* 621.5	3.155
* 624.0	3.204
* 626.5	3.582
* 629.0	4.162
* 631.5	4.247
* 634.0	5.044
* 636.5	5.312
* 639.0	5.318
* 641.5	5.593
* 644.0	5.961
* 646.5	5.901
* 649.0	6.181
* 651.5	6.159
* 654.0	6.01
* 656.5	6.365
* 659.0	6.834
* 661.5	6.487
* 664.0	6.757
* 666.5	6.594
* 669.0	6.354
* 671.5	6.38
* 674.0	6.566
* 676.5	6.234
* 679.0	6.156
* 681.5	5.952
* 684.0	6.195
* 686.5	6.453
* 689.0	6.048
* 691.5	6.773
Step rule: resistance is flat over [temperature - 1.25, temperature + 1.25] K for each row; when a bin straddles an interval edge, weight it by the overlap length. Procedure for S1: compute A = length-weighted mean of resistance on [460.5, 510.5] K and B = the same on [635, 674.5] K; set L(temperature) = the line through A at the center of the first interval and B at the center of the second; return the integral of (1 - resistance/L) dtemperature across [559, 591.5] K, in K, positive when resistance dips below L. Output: 2.7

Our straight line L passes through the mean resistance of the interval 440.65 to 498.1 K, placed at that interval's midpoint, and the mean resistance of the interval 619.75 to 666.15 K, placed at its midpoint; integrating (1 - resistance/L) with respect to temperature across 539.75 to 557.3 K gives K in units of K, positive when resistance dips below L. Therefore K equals 1.75 K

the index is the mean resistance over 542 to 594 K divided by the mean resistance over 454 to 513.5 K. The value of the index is 0.91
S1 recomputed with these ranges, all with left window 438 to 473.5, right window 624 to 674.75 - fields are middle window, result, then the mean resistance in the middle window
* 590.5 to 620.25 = 2.1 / 5.4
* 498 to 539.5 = 3.2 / 5.5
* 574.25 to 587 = 0.6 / 5.57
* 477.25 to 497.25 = 1.3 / 5.65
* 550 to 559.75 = 1.7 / 4.88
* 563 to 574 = 0.7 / 5.5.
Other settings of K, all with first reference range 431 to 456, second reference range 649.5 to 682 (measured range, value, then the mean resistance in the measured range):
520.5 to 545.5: 2.4 K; 5.45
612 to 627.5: 5.8 K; 3.91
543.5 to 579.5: 4.9 K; 5.27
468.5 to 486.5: -0.8 K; 6.13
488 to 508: 1.4 K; 5.53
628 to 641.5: 3.0 K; 4.9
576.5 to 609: 2.4 K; 5.72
